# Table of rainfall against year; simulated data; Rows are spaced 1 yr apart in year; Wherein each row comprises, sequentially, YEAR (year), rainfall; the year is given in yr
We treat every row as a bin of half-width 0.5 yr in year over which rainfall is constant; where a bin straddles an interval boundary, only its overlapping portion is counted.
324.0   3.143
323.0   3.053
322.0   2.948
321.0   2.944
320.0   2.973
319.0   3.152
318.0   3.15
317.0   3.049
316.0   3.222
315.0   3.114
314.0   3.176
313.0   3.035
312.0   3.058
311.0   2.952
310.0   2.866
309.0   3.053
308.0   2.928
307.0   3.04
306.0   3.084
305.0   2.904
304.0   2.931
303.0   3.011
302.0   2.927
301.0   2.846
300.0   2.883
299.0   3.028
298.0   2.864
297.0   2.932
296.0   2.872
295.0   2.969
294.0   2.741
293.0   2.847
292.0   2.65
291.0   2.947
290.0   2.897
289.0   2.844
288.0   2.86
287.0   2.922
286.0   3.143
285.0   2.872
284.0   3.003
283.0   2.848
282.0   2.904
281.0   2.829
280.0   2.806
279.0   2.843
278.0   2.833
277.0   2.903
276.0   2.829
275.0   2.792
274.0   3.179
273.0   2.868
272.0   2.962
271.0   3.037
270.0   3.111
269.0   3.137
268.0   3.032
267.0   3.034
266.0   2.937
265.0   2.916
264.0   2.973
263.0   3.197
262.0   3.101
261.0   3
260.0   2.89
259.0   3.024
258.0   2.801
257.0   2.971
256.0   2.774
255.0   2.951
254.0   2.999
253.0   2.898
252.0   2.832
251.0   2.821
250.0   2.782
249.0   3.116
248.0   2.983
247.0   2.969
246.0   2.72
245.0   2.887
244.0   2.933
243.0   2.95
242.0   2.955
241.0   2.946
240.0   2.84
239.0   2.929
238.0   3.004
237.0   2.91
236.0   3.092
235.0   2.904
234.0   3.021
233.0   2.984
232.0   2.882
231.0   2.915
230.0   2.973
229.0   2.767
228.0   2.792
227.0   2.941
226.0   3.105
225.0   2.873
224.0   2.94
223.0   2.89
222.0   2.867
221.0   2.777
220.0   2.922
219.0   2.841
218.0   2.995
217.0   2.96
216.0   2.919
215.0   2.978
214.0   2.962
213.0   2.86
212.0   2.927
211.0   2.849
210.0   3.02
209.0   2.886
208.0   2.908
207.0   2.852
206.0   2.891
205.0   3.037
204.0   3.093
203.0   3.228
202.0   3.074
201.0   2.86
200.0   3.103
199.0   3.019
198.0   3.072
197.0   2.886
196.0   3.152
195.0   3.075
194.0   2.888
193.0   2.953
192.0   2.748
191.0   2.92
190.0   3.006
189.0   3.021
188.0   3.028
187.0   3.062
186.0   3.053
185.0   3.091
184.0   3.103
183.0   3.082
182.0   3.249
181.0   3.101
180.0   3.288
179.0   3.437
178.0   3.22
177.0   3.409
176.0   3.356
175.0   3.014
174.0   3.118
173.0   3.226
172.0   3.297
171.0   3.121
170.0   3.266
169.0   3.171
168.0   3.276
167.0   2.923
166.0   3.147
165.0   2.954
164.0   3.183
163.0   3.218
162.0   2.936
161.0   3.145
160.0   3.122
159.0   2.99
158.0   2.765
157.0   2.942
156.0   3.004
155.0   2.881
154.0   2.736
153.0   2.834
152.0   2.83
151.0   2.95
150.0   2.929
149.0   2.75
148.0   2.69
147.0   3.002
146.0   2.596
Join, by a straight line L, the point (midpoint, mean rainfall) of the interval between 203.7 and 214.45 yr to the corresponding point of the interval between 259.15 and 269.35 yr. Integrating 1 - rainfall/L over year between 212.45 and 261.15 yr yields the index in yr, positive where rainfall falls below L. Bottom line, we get 0.9 yr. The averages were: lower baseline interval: 2.93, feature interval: 2.92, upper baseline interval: 3.02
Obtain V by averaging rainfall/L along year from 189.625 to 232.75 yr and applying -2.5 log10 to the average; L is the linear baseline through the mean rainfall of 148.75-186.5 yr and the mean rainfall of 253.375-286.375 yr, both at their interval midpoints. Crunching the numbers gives 0.03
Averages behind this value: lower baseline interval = 3.08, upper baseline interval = 2.95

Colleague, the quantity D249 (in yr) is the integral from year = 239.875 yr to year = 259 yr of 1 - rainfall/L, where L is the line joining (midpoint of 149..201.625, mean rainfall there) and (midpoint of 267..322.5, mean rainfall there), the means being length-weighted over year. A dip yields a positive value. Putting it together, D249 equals 0.6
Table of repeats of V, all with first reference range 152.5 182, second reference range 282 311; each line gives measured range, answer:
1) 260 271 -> -0.03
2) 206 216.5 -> 0.05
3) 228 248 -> 0.03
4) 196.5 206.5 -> 0.01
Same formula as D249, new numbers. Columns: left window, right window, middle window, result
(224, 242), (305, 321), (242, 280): 0.4 yr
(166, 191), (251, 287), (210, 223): 0.7 yr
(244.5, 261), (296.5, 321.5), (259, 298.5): 0.2 yr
